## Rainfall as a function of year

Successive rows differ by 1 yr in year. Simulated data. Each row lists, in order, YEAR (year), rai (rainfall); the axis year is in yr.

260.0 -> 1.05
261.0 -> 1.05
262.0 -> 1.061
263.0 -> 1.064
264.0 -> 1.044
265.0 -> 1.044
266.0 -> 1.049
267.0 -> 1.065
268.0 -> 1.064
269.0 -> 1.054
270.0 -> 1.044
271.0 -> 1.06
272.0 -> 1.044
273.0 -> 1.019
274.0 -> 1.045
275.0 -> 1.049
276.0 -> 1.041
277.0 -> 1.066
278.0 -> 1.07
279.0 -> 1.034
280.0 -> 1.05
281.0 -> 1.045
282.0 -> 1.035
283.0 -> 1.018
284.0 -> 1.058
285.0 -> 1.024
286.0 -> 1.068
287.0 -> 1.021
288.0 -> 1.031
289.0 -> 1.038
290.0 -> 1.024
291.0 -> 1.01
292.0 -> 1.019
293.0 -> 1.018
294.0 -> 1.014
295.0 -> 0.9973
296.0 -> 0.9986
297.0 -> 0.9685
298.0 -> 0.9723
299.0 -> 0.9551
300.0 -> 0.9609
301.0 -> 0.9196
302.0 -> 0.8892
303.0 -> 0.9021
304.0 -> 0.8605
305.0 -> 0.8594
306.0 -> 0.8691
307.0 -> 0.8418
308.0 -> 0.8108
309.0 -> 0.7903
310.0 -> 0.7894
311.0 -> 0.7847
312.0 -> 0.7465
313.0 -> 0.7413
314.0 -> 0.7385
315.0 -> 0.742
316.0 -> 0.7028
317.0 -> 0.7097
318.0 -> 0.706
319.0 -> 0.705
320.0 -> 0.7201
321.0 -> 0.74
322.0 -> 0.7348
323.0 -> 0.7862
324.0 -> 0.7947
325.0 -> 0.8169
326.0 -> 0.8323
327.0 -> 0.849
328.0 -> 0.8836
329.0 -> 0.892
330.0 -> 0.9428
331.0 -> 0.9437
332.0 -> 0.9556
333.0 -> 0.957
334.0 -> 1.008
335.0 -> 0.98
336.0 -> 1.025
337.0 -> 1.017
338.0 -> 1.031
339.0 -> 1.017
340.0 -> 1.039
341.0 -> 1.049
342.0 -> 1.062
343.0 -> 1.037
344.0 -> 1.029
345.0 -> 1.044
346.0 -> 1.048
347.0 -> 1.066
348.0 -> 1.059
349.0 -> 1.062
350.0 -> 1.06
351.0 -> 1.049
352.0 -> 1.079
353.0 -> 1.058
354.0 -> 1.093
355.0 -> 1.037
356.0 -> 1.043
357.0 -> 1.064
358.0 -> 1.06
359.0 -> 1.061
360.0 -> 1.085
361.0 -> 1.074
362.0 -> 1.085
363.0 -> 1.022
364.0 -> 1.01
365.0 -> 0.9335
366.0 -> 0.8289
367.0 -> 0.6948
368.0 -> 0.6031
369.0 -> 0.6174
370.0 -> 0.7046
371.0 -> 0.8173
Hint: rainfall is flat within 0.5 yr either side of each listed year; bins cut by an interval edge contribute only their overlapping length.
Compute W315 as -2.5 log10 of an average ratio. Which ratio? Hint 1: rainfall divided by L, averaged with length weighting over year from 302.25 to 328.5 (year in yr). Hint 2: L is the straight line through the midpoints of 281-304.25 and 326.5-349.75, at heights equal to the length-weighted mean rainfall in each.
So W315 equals 0.256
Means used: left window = 0.994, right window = 1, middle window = 0.788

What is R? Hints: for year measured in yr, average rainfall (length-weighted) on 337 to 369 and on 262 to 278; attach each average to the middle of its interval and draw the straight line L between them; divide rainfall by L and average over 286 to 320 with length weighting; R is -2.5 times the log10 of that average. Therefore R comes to 0.172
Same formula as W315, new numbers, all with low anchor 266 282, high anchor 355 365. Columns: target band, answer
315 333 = 0.282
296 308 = 0.156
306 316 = 0.326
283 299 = 0.036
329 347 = 0.042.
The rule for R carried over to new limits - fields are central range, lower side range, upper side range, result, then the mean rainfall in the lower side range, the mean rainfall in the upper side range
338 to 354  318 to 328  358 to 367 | -0.16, 0.777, 0.997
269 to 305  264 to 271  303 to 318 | -0.09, 1.05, 0.786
